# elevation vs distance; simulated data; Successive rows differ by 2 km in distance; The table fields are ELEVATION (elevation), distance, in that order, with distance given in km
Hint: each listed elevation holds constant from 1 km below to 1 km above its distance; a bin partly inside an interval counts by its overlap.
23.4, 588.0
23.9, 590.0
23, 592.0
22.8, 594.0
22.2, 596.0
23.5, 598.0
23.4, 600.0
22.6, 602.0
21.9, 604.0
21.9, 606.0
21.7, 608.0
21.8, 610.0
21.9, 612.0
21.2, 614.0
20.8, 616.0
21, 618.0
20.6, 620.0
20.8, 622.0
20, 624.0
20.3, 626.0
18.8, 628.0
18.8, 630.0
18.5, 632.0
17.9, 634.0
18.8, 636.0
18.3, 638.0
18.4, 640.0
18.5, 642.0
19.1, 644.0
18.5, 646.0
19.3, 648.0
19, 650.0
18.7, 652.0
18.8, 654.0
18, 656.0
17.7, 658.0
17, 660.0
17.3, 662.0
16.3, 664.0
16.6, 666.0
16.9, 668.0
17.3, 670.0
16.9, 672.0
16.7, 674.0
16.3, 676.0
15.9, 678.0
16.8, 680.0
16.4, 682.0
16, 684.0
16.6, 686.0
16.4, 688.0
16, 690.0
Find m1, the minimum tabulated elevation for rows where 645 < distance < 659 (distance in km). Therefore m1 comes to 17.7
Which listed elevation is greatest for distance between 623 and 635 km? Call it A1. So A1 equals 20.3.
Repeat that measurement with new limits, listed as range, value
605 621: 21.9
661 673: 17.3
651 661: 18.8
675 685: 16.8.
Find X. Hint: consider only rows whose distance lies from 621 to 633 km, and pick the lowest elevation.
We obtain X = 18.5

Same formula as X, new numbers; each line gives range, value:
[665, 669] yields 16.6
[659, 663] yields 17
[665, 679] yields 15.9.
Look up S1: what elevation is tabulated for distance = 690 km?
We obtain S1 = 16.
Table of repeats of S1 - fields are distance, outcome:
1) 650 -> 19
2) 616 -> 20.8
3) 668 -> 16.9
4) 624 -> 20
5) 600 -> 23.4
